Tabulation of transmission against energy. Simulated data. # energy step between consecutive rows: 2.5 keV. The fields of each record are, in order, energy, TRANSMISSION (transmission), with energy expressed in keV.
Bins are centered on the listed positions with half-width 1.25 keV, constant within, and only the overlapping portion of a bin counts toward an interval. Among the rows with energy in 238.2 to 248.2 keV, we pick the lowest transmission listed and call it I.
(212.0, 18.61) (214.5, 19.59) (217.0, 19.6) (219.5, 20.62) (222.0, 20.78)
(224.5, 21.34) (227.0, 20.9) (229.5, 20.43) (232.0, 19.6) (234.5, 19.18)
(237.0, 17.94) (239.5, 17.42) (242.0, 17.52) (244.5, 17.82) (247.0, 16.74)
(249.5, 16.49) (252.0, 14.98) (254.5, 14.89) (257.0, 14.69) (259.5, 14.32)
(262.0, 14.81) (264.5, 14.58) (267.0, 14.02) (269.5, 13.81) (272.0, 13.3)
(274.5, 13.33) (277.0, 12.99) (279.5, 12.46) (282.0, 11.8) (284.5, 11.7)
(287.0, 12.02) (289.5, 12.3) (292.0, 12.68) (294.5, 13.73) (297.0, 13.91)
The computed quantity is 16.74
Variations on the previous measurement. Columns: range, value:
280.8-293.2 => 11.7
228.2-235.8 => 19.18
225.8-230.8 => 20.43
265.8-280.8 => 12.46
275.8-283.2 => 11.8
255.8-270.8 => 13.81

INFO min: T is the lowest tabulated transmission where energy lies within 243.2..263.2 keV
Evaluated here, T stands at 14.32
